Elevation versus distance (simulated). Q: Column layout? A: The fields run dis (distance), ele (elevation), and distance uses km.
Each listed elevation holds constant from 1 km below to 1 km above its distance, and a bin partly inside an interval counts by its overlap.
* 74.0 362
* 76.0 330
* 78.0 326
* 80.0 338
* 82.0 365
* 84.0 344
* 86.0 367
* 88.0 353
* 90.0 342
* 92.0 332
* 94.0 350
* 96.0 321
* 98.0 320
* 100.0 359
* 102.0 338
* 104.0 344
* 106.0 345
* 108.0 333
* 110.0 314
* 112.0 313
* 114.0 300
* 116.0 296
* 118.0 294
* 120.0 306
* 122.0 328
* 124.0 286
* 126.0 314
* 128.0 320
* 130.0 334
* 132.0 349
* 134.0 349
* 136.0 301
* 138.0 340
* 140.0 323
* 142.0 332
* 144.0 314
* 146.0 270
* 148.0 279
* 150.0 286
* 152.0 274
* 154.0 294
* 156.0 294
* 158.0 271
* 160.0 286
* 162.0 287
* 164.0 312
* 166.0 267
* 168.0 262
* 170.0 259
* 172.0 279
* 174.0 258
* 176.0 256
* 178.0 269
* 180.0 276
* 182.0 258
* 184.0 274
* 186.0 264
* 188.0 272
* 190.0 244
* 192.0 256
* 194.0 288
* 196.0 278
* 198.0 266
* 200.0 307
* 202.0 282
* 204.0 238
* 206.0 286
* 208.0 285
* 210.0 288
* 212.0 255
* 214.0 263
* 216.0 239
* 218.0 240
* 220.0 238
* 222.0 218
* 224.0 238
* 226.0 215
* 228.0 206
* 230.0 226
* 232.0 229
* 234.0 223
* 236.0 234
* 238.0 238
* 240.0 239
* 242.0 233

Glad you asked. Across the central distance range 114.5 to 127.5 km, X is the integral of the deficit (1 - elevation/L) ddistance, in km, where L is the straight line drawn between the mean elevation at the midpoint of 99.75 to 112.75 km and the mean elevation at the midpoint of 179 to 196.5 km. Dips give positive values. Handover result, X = 0.7 km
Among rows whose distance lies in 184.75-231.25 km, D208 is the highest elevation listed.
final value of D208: 307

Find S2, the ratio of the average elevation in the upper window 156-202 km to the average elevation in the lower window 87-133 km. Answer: 0.8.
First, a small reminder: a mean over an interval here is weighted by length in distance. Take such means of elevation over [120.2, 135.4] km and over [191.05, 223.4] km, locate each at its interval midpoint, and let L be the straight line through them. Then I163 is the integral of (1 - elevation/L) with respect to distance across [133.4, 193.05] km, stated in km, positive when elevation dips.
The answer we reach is 2.9 km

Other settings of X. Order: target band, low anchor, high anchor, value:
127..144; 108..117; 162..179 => -2.1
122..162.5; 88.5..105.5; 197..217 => 0.7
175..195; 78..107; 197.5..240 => 0.6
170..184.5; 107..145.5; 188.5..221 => 0.9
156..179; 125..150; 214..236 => 1.0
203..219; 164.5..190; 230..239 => -1.1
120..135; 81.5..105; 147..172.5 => -0.6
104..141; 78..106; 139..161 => -0.4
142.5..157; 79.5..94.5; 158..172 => 0.2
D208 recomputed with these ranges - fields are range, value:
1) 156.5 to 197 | 312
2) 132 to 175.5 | 349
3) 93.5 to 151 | 359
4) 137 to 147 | 340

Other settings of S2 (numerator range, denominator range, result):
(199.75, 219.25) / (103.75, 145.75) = 0.83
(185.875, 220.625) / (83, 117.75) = 0.80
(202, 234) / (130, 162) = 0.80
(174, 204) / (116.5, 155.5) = 0.87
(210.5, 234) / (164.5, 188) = 0.88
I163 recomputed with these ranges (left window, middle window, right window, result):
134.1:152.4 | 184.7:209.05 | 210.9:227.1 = -1.4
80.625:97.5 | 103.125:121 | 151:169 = 0.5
